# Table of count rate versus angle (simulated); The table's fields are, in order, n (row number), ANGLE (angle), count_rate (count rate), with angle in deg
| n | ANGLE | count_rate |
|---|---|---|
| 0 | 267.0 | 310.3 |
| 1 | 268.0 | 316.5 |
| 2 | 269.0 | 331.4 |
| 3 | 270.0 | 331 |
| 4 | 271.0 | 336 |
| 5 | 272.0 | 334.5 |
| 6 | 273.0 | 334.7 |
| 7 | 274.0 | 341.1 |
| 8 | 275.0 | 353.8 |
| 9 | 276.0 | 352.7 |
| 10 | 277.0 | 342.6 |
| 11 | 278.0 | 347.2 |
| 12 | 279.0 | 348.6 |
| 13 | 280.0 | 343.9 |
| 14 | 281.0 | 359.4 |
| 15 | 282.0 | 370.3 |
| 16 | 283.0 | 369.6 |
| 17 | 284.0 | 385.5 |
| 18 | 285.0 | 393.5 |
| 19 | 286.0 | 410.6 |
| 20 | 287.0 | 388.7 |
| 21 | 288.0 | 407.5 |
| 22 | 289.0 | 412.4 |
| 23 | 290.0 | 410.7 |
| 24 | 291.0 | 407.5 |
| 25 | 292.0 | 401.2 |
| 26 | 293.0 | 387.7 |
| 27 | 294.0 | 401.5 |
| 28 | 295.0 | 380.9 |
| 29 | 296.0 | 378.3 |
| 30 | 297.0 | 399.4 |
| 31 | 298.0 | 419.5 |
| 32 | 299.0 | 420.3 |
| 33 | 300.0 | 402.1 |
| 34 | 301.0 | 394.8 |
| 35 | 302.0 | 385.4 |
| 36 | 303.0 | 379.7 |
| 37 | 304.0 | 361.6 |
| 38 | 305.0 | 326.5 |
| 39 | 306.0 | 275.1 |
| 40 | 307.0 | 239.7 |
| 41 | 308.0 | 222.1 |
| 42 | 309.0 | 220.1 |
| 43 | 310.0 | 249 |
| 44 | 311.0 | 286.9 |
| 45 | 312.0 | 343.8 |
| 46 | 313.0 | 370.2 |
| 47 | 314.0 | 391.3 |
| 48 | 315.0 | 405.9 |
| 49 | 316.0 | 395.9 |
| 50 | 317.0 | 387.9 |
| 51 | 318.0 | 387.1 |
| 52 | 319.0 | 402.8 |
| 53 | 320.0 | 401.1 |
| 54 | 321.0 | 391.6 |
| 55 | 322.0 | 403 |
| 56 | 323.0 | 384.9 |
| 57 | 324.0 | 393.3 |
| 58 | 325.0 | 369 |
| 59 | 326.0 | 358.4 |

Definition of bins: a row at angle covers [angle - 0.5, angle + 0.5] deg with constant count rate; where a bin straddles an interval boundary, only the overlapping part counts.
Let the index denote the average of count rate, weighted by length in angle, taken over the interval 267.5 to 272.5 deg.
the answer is 330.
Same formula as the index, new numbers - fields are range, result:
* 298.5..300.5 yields 411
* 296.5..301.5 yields 407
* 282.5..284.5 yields 378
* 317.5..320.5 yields 397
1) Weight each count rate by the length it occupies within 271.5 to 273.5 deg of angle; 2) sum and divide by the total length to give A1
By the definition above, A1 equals 335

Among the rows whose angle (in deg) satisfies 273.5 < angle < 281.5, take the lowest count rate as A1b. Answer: 341.1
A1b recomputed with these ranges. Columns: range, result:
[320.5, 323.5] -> 384.9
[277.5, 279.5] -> 347.2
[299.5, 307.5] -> 239.7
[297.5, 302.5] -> 385.4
